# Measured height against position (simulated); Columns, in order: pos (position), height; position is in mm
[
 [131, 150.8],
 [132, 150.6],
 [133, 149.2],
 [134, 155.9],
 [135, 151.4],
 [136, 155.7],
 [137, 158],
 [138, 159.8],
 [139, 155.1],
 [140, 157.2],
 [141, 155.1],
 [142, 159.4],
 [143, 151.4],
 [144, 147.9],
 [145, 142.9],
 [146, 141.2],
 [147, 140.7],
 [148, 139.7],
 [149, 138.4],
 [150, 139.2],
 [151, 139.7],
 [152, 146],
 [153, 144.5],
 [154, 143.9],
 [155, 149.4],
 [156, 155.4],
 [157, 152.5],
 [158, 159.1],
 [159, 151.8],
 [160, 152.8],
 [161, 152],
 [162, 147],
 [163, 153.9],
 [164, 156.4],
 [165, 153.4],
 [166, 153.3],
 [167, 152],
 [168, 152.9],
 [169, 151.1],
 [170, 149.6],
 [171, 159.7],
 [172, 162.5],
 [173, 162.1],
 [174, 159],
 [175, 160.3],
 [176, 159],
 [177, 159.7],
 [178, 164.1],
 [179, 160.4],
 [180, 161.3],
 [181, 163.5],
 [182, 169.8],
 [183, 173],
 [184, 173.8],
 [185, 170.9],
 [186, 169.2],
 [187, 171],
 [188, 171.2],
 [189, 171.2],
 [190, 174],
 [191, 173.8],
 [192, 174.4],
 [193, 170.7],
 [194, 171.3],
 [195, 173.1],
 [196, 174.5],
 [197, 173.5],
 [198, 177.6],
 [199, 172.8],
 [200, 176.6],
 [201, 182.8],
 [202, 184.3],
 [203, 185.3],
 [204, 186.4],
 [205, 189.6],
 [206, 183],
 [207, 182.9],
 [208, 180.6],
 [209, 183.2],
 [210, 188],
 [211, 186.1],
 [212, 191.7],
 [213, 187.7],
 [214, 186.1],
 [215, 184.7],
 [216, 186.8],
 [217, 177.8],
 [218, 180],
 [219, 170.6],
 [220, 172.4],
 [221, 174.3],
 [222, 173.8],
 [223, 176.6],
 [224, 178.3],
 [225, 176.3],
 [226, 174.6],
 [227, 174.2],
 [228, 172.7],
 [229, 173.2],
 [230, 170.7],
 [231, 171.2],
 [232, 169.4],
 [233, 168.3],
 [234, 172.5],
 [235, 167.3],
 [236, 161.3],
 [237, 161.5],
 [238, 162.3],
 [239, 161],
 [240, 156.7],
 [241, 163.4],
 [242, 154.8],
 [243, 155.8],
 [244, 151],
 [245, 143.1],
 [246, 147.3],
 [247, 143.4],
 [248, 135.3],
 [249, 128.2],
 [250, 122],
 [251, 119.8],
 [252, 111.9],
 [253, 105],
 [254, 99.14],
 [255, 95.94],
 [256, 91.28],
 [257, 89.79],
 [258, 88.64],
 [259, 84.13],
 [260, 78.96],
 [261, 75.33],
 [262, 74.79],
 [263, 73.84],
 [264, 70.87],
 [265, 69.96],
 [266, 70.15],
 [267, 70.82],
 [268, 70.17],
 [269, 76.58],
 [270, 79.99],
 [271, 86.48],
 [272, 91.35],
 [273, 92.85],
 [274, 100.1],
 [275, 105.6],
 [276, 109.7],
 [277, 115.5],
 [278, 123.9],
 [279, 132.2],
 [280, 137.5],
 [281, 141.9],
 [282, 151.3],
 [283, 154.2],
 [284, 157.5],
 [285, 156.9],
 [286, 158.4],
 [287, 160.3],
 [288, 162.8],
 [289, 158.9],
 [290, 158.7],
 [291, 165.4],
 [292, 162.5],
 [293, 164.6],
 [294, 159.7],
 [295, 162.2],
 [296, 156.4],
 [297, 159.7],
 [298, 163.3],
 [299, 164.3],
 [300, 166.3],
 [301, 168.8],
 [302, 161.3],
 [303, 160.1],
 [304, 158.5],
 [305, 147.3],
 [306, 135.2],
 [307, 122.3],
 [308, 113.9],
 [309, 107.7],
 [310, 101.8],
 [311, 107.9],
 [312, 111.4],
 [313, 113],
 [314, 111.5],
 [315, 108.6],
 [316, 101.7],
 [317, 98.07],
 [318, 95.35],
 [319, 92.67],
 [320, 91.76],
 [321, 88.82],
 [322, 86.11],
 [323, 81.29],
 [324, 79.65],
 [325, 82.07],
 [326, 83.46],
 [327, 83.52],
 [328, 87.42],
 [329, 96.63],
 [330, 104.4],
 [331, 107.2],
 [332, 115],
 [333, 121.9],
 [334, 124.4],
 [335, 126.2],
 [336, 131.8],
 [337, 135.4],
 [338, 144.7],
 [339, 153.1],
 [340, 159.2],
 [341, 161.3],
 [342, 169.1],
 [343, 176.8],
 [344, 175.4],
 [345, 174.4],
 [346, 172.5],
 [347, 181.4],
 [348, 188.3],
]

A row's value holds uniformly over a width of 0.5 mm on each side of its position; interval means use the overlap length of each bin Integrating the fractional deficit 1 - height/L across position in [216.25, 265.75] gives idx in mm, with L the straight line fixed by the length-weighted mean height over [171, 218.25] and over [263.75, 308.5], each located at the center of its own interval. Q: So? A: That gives 4.7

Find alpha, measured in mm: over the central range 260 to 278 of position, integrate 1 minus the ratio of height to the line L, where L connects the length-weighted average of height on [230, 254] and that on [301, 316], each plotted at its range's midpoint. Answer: 7.0 mm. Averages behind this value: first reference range 149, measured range 85.3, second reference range 126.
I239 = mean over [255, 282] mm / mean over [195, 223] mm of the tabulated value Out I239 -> 0.52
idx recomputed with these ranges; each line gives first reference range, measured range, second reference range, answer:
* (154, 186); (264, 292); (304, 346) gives 2.00 mm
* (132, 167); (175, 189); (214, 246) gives -0.78 mm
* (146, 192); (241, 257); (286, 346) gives 1.83 mm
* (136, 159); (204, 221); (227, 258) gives -4.39 mm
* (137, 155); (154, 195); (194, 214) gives 0.83 mm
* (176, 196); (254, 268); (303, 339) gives 5.79 mm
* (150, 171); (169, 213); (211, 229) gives -1.97 mm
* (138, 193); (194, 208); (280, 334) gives -2.84 mm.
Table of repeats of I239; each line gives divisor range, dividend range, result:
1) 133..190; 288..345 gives 0.83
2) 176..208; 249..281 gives 0.55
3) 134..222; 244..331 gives 0.71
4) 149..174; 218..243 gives 1.12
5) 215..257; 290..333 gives 0.79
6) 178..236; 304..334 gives 0.59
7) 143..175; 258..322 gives 0.81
